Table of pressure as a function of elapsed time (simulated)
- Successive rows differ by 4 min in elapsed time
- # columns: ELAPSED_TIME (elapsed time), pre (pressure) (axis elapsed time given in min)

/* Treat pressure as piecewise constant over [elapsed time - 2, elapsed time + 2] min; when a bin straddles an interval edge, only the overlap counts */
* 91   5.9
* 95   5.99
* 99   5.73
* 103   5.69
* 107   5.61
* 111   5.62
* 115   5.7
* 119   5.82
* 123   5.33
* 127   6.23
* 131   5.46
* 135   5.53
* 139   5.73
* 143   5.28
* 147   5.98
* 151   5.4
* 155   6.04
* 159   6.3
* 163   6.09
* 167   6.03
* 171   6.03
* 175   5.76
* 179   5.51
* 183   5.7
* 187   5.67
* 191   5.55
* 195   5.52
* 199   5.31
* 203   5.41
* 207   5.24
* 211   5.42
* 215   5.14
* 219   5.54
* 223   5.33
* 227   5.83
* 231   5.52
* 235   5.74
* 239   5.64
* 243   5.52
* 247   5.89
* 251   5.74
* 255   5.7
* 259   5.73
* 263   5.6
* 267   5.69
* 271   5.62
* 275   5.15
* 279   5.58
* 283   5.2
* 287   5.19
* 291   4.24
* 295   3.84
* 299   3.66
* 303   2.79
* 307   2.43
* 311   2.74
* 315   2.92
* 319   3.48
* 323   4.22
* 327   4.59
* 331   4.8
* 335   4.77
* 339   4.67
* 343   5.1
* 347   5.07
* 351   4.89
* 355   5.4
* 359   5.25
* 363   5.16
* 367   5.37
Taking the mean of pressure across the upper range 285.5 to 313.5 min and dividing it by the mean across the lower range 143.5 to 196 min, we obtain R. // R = 0.6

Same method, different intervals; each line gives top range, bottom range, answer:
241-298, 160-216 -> 0.94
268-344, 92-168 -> 0.74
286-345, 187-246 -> 0.72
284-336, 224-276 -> 0.68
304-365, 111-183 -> 0.75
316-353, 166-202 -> 0.81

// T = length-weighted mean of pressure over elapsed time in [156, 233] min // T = 5.63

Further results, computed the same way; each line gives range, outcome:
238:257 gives 5.7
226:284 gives 5.61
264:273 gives 5.65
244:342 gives 4.61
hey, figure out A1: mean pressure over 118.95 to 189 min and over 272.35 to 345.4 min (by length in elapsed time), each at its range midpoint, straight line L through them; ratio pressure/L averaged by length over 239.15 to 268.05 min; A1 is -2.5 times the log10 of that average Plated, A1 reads -0.19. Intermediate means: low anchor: 5.77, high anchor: 4.2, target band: 5.69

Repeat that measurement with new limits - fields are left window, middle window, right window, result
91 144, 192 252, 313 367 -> -0.06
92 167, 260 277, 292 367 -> -0.17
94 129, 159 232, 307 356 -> -0.09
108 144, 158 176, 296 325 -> -0.18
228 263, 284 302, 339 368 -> 0.28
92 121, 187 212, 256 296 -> 0.01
